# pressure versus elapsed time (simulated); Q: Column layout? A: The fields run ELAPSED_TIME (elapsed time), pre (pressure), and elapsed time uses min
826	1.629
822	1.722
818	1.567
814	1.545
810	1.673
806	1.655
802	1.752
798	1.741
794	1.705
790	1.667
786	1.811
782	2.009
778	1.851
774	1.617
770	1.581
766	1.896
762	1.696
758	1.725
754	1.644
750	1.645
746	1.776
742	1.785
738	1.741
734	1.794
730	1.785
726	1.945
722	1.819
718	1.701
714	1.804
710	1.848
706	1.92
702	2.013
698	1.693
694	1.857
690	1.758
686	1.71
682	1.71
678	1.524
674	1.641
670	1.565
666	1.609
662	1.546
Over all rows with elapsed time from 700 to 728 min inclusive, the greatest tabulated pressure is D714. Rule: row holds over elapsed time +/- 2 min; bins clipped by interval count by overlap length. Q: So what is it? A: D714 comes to 2.013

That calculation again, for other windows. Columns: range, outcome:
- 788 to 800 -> 1.741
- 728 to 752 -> 1.794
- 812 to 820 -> 1.567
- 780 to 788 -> 2.009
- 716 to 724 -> 1.819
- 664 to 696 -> 1.857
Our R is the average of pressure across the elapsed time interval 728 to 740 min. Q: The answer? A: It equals 1.77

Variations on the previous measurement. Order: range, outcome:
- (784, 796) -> 1.73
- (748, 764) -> 1.68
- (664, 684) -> 1.61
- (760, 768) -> 1.8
